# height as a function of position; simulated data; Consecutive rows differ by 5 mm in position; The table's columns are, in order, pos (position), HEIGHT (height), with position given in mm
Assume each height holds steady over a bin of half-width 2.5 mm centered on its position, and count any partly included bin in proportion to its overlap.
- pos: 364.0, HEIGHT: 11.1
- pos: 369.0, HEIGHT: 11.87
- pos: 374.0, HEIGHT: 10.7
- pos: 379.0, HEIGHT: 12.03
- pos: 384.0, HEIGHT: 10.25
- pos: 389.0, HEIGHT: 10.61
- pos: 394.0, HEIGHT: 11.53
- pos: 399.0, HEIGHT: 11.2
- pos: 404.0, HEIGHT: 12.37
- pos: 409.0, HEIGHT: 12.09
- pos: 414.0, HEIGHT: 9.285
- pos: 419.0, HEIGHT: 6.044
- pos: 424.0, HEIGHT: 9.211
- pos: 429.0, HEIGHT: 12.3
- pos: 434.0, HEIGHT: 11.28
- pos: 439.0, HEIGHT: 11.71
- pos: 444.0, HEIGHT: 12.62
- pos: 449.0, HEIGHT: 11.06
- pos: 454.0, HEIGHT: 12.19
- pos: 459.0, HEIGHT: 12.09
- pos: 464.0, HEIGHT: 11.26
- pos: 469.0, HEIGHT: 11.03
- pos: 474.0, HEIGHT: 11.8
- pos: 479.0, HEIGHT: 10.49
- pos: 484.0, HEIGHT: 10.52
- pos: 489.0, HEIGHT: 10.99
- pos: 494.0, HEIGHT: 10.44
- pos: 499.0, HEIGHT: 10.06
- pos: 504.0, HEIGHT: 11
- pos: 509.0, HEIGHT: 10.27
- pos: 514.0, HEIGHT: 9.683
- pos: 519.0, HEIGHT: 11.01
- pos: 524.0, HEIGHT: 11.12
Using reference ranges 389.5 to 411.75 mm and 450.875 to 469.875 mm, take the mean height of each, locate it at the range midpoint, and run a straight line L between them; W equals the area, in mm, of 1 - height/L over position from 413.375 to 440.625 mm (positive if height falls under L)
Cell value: 3.98 mm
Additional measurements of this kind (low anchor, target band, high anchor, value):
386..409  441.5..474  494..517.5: -2.68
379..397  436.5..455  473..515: -1.92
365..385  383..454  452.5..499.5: 2.01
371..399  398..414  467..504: -0.80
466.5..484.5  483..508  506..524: 0.32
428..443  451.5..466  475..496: -0.75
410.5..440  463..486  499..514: -1.81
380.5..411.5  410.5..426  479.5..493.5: 3.87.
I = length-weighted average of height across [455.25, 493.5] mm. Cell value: 11.2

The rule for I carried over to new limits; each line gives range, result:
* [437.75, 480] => 11.6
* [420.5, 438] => 10.7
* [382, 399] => 10.9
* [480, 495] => 10.7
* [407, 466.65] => 10.9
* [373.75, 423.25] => 10.6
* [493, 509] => 10.5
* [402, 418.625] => 10.5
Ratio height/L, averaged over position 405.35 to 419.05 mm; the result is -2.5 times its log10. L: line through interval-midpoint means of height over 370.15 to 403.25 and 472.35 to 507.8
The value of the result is 0.11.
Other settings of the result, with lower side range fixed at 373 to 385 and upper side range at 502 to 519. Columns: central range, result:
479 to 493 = -0.014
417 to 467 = -0.026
